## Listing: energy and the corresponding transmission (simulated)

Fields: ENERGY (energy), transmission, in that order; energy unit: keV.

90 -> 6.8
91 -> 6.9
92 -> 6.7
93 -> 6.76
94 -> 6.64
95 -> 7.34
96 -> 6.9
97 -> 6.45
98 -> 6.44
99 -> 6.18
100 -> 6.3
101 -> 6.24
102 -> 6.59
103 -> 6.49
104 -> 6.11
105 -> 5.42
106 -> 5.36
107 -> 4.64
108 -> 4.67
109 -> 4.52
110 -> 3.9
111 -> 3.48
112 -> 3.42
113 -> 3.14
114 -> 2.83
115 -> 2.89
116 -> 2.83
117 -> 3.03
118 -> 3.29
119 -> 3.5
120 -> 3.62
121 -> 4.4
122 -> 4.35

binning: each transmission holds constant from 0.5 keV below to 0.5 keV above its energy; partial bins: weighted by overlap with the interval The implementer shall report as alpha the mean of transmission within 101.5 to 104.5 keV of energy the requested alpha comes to 6.4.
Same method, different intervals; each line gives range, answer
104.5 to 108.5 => 5.02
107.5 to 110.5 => 4.36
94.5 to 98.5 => 6.78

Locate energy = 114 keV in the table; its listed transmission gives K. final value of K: 2.83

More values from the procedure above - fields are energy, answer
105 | 5.42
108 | 4.67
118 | 3.29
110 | 3.9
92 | 6.7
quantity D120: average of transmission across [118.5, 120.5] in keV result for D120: 3.56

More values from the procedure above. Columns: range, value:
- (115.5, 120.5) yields 3.25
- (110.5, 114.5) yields 3.22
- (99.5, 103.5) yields 6.4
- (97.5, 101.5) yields 6.29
